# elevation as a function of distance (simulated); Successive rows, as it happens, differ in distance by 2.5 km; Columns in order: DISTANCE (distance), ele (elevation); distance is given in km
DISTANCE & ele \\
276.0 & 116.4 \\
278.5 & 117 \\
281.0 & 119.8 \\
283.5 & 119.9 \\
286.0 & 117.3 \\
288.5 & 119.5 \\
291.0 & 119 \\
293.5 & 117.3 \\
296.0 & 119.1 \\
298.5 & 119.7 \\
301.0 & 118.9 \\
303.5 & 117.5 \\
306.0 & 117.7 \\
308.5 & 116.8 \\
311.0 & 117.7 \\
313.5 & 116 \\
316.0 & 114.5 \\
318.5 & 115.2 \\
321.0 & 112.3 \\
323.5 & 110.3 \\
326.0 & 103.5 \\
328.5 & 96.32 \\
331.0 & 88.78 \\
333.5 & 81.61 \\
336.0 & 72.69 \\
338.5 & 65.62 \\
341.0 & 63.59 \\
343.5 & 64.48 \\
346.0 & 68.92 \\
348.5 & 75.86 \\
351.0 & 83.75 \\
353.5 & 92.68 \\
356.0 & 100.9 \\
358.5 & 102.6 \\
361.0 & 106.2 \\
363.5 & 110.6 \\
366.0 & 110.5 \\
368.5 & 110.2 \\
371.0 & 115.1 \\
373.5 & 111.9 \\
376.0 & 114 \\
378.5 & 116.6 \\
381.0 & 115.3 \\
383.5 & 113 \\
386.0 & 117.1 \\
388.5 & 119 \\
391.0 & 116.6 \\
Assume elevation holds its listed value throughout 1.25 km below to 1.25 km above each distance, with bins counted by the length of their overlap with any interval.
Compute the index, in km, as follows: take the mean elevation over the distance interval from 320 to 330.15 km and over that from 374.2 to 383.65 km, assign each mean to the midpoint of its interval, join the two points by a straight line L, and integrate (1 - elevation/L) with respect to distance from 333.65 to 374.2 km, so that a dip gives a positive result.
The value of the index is 7.36 km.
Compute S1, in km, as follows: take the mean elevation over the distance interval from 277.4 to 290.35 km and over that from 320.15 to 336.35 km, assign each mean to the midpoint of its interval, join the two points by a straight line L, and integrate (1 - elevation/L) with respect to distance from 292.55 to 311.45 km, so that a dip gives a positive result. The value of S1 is -1.5 km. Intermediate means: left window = 119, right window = 95.9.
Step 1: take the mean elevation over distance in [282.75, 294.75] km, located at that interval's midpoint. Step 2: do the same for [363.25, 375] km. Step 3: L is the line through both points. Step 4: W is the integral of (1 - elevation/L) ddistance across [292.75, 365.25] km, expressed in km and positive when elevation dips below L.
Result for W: 9.9 km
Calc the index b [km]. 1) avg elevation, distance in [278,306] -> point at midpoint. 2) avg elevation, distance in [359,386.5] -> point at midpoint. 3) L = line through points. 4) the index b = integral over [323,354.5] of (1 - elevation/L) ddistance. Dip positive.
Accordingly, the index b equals 9.2 km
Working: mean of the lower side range 119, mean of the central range 81.4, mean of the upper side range 112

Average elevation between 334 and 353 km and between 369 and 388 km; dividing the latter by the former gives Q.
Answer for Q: 1.59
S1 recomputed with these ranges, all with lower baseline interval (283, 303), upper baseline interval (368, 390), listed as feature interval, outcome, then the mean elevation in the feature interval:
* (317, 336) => 2.9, 99.4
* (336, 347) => 4.7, 66.4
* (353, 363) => 1.2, 102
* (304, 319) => 0.2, 116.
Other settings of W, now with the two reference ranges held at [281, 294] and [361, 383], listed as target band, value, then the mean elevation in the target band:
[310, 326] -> 0.43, 113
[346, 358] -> 2.83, 87.2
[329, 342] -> 4.44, 75.9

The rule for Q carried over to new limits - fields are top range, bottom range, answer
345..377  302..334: 0.92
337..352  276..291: 0.59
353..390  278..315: 0.94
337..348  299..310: 0.56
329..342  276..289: 0.64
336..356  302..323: 0.65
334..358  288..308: 0.65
